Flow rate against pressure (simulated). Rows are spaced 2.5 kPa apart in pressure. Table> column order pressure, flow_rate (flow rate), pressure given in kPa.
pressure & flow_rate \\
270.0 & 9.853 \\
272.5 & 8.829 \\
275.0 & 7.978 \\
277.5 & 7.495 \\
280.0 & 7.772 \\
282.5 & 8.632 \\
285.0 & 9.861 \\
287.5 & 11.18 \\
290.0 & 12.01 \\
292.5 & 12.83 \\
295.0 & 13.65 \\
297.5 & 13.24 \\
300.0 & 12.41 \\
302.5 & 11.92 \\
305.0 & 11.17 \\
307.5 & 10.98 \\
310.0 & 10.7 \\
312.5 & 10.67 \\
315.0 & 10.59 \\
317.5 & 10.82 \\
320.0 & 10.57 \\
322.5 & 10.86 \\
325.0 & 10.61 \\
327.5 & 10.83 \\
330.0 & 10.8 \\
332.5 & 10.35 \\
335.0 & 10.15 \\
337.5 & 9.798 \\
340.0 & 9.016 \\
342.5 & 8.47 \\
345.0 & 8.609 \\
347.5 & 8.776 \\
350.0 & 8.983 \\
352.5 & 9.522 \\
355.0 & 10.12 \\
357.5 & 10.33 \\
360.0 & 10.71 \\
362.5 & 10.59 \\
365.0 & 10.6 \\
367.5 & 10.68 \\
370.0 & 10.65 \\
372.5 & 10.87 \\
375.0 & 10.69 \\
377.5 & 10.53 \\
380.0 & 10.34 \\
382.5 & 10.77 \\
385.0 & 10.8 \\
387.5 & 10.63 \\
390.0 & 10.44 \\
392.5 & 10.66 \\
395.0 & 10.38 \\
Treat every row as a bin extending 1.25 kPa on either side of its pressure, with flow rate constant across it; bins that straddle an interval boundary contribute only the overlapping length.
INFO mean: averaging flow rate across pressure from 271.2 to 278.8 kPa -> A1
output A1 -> 8.11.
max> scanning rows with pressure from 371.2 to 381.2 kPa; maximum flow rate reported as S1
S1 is 10.87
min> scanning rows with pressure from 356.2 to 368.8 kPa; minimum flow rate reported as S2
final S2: 10.33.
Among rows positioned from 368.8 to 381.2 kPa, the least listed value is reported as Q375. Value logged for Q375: 10.34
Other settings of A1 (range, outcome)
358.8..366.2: 10.6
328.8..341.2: 10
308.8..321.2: 10.7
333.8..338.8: 9.96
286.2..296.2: 12.4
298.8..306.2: 11.8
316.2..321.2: 10.7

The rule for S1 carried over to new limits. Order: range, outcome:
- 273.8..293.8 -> 12.83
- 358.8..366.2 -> 10.71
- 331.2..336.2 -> 10.35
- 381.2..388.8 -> 10.8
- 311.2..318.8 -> 10.82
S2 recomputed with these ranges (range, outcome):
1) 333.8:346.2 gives 8.47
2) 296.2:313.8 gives 10.67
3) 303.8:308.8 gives 10.98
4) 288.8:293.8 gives 12.01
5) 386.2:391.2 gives 10.44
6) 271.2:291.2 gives 7.495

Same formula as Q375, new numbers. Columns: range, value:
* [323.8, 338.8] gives 9.798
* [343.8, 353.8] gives 8.609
